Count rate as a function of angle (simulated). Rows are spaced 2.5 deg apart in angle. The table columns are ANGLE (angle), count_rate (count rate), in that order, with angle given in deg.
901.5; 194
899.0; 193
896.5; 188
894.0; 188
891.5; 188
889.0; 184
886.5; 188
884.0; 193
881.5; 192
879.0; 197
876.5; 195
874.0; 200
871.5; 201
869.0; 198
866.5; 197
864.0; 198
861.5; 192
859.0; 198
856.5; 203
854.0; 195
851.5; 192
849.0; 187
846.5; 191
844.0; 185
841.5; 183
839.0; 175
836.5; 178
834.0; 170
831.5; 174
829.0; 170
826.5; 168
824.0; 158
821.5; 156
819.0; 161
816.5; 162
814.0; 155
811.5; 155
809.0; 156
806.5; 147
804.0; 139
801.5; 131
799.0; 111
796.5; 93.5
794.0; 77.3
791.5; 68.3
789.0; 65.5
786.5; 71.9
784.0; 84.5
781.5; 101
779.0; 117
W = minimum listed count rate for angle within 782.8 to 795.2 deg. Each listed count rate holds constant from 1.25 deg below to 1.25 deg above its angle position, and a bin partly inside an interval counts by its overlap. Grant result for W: 65.5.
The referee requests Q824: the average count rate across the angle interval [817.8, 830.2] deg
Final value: 163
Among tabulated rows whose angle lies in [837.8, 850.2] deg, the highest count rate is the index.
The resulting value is 191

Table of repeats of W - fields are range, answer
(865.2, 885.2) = 192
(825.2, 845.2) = 168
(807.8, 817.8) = 155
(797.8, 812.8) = 111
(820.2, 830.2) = 156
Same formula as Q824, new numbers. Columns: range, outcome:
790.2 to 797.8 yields 79.8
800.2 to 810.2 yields 143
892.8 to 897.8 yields 188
